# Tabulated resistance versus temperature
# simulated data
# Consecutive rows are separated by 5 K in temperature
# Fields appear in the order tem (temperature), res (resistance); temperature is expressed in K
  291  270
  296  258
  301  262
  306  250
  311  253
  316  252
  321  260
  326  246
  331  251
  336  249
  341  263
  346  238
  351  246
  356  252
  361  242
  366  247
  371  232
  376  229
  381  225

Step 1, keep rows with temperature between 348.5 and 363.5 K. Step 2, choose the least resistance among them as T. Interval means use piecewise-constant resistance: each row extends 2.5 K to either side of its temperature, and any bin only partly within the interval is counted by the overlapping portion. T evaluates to 242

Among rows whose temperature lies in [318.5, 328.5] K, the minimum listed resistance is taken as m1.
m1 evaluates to 246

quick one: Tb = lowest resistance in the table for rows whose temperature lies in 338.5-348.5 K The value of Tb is 238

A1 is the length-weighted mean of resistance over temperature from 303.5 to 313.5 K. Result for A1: 252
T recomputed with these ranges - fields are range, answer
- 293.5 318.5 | 250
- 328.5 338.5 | 249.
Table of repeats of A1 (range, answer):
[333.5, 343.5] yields 256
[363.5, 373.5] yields 240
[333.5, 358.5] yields 250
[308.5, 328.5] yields 253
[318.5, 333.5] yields 252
